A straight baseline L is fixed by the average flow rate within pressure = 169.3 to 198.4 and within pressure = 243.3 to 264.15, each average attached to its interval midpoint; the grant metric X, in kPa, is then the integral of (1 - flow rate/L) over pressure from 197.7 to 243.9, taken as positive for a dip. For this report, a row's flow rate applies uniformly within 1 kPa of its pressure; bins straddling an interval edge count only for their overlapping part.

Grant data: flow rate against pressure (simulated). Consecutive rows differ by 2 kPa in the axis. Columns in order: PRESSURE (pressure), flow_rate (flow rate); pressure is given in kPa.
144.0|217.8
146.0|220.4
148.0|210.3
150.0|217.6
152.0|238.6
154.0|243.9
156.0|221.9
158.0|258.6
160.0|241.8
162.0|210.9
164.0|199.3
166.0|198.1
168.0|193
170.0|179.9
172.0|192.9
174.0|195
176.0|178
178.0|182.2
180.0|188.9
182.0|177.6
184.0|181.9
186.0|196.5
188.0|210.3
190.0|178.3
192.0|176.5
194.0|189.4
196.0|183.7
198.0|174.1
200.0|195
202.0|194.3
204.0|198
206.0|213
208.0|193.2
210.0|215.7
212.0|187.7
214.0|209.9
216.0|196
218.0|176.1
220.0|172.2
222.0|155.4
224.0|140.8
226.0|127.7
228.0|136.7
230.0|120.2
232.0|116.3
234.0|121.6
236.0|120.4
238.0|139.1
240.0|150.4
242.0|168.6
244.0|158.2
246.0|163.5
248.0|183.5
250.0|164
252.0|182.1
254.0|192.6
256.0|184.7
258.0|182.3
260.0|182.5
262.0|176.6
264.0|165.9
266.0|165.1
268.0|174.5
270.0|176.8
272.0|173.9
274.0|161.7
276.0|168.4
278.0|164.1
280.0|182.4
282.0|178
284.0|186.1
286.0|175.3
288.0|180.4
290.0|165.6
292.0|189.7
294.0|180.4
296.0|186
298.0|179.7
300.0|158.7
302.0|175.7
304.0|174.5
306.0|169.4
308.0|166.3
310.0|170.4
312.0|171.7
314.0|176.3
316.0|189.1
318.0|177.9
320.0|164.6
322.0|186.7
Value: 3.92 kPa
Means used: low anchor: 186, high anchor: 177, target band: 166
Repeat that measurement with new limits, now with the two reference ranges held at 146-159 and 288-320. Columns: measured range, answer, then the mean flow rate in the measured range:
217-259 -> 9.3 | 155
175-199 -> 3.7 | 185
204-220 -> 0.9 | 197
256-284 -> 2.0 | 174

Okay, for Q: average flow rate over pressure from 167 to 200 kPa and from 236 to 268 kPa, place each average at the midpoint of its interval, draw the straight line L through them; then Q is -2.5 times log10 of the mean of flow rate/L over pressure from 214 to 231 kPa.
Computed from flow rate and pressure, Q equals 0.13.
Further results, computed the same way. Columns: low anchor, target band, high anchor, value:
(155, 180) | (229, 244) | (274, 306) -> 0.35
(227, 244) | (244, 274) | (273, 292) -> -0.14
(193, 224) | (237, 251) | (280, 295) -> 0.15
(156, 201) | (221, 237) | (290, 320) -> 0.40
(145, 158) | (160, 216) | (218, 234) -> -0.06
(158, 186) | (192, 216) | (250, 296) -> -0.03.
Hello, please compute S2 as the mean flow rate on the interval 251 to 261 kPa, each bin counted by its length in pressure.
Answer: 185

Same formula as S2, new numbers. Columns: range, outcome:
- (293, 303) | 176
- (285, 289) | 178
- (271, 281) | 170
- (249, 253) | 173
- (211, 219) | 192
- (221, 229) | 140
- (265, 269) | 170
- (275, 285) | 176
